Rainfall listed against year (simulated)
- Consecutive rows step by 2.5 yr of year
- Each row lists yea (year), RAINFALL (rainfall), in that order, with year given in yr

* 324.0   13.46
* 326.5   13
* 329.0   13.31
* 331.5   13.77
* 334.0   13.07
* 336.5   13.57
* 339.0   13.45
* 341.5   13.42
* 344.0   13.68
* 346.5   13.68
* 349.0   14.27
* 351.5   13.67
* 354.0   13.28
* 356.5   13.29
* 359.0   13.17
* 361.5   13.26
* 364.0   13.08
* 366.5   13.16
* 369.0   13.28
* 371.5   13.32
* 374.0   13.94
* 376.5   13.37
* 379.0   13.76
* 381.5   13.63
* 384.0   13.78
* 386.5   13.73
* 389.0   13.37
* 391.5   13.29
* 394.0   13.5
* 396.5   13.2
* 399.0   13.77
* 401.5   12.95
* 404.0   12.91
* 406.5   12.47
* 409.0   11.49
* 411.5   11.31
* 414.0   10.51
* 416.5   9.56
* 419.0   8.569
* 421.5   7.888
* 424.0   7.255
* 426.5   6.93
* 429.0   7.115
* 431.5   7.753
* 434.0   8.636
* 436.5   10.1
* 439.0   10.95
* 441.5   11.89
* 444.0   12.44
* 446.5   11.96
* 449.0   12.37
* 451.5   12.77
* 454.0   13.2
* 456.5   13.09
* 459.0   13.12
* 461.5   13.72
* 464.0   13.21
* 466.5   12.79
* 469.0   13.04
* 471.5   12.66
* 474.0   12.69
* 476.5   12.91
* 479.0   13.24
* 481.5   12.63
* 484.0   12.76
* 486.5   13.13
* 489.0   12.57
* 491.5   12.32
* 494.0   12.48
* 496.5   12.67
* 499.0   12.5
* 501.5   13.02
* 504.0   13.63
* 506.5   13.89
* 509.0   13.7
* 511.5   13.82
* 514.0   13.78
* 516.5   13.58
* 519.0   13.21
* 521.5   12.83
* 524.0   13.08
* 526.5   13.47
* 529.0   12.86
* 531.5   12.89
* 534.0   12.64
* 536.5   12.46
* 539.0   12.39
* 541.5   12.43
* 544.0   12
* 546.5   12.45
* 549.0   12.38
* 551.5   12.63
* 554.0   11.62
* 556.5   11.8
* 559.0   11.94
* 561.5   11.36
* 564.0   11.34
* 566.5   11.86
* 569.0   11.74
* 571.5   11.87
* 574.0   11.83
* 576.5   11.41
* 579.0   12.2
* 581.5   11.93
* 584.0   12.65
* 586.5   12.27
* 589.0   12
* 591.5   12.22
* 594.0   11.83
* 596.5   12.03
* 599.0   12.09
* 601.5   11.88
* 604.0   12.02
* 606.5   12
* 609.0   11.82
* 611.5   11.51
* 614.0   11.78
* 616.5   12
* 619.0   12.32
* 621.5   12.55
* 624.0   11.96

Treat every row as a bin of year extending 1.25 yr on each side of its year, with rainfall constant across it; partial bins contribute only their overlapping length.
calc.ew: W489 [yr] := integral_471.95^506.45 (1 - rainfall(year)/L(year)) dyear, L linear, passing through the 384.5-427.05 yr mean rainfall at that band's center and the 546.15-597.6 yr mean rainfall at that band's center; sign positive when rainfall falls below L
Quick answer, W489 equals -3.4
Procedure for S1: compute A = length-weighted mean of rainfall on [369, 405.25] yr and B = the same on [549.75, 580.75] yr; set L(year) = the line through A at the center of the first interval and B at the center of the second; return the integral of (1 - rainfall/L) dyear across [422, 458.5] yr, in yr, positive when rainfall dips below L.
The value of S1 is 7.00 yr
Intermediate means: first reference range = 13.5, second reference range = 11.8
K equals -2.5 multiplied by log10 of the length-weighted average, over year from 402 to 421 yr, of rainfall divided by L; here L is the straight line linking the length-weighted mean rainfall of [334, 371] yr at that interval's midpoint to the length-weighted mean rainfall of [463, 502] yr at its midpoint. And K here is 0.20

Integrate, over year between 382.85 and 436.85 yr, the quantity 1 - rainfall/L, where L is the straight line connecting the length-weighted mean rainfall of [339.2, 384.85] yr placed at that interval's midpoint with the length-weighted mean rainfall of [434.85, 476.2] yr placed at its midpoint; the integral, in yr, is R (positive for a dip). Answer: 8.7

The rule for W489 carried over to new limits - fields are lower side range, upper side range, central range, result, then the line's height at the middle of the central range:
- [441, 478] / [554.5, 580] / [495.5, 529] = -2.8 yr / 12.3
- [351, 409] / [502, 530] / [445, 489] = 1.7 yr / 13.4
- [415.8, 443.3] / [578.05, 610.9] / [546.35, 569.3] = -1.1 yr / 11.3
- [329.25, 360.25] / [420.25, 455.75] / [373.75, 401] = -3.6 yr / 12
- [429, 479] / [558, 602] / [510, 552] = -3.3 yr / 11.9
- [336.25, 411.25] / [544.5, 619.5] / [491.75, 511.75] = -1.1 yr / 12.5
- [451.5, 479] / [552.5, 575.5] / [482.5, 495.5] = 0.1 yr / 12.7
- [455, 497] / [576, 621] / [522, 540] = -0.5 yr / 12.5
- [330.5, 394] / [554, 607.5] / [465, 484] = -0.3 yr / 12.7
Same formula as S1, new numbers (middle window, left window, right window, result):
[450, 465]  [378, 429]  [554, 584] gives -1.97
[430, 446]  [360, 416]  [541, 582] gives 2.98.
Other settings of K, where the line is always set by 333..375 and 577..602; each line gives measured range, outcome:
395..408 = 0.011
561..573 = 0.052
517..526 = -0.054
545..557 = 0.011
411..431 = 0.466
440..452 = 0.060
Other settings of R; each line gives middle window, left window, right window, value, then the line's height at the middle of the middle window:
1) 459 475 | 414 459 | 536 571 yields -3.49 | 10.7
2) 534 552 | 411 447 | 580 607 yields -1.80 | 11.3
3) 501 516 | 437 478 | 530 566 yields -1.58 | 12.4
